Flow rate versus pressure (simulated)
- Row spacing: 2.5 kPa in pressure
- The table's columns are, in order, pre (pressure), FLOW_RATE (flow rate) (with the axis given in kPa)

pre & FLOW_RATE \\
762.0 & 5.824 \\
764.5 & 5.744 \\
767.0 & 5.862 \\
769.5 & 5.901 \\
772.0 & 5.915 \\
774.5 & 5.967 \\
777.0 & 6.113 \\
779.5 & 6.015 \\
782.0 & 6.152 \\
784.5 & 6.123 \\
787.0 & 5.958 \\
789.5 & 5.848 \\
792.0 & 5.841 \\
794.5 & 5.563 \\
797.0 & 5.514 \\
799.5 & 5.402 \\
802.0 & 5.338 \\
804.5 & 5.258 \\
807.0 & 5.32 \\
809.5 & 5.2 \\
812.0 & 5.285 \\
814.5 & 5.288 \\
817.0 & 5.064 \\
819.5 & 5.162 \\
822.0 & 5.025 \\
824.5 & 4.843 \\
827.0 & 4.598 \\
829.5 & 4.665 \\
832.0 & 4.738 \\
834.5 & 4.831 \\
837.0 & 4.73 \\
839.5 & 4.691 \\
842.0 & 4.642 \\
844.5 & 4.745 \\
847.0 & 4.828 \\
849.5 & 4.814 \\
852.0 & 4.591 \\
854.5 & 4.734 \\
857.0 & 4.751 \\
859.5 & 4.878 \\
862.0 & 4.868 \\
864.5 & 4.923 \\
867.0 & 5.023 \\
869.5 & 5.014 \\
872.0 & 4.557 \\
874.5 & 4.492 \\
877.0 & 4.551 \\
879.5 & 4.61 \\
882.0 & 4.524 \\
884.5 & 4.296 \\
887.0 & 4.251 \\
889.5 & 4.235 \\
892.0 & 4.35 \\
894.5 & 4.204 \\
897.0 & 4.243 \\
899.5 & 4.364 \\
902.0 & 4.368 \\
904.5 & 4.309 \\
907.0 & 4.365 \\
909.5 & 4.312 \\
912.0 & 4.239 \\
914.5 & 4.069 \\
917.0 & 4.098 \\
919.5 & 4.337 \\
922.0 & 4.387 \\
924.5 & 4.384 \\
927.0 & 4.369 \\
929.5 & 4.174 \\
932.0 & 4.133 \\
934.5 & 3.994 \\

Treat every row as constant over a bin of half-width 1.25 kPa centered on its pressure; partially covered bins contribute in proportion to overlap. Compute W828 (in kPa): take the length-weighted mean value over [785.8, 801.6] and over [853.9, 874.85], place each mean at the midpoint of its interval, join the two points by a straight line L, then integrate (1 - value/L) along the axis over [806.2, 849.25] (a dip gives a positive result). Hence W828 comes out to 2.8 kPa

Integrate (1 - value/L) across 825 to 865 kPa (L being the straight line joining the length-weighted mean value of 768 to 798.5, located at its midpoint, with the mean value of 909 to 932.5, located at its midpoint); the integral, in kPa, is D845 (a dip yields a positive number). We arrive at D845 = 3.16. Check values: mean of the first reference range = 5.9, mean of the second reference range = 4.25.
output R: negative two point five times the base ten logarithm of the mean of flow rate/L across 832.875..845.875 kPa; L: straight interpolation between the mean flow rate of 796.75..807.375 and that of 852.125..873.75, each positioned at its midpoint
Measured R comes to 0.07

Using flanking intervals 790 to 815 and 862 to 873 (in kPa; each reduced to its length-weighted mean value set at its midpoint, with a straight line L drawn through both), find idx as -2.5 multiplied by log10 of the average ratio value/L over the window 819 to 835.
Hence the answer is 0.09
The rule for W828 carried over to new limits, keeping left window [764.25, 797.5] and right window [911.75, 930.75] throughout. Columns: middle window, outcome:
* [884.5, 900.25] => 1.1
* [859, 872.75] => 0.1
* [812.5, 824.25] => 0.7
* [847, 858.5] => 0.7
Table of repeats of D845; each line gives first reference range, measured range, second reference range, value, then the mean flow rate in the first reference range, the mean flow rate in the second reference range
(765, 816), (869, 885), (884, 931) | 0.3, 5.69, 4.28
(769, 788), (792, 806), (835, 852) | 0.4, 6.02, 4.73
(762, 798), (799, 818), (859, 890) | 0.9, 5.89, 4.64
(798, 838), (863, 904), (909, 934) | 0.4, 5.05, 4.24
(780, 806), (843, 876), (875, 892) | -0.2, 5.71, 4.41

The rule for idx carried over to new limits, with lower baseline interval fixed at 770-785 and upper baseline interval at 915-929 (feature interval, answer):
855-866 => 0.04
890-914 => 0.06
